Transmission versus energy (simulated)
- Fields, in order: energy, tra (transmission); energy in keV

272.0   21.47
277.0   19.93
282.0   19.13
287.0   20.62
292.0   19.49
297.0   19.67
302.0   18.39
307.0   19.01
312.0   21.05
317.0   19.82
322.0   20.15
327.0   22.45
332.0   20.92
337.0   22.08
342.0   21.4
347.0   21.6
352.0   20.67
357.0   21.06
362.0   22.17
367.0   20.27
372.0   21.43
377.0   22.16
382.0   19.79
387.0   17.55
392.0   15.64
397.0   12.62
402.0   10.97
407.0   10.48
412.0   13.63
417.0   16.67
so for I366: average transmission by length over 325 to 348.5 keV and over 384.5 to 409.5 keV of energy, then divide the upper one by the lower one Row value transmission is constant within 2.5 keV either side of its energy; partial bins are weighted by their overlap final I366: 0.6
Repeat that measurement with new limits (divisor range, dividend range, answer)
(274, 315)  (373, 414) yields 0.79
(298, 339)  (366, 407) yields 0.83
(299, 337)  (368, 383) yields 1.04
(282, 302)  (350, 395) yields 1.02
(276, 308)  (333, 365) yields 1.10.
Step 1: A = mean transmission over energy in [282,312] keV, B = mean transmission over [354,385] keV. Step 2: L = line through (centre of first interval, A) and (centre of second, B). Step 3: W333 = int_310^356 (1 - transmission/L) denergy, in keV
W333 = -1.9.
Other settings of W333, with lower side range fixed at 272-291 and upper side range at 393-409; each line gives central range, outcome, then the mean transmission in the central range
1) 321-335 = -3.7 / 21.3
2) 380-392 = -4.8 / 18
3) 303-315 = -1.1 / 19.8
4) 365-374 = -4.4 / 20.9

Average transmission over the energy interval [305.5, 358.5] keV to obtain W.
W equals 21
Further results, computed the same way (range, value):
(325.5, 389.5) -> 21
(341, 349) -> 21.5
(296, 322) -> 19.6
